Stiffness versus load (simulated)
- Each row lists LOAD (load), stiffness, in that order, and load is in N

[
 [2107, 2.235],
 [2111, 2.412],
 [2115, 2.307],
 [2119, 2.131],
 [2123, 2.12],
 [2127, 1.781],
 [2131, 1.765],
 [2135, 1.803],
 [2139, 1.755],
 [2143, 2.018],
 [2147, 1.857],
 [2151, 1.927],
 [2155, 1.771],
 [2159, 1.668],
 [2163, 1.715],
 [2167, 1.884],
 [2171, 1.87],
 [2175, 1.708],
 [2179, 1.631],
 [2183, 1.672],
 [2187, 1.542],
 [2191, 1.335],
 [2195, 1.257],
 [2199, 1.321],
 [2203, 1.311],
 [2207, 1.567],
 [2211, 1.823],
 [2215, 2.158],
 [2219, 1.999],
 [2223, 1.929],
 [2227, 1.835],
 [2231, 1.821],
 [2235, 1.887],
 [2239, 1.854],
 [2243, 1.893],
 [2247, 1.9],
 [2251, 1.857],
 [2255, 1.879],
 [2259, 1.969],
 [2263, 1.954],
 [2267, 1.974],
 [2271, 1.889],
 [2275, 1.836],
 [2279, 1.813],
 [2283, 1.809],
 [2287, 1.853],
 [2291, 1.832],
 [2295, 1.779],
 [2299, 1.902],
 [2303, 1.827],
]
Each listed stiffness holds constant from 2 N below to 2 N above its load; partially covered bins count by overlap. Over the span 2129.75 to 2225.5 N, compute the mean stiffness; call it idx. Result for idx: 1.72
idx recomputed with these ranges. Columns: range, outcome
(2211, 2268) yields 1.92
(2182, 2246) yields 1.7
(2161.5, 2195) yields 1.64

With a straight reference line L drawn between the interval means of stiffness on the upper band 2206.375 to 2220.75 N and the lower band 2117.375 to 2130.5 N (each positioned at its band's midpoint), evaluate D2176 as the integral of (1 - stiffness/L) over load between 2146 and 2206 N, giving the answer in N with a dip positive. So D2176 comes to 9.8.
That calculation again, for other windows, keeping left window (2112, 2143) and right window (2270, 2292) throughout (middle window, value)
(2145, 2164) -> 1.5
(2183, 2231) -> 6.3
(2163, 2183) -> 1.8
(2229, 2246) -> 0.1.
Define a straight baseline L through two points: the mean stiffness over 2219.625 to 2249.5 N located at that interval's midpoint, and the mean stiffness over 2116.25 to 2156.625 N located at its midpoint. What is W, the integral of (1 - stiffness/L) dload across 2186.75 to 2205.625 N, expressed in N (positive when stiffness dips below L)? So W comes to 5.5 N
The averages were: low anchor 1.9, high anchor 1.88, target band 1.34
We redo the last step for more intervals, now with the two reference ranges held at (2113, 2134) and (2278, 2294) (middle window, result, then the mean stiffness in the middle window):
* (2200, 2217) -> 2.0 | 1.69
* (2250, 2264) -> -0.4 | 1.92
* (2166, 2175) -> 0.5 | 1.84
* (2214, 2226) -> -0.6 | 2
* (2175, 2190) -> 2.6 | 1.61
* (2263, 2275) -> -0.5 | 1.92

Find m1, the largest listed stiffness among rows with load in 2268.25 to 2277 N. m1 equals 1.889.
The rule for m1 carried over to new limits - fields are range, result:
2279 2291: 1.853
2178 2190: 1.672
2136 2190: 2.018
